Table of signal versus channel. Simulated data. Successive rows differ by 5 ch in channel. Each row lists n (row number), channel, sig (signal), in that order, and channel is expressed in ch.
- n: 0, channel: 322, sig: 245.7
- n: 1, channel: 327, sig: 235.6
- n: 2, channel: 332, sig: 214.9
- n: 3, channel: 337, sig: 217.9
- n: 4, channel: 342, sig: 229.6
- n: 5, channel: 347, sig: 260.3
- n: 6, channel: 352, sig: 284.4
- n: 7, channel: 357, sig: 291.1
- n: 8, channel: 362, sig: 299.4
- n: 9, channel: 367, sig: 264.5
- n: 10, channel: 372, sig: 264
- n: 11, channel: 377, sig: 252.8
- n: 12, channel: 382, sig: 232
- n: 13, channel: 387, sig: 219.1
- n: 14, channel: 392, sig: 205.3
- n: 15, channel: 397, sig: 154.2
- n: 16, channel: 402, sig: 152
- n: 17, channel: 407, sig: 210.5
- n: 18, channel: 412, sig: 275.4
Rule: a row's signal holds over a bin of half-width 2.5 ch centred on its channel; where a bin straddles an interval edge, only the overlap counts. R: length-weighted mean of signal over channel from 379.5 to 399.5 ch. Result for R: 203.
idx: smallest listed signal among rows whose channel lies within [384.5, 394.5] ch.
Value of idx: 205.3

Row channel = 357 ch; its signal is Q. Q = 291.1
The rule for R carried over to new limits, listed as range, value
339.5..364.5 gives 273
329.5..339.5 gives 216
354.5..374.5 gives 280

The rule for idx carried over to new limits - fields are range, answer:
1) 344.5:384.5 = 232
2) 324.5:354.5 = 214.9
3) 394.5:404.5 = 152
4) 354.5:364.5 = 291.1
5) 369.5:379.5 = 252.8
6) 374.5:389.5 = 219.1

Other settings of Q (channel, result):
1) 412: 275.4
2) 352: 284.4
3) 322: 245.7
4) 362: 299.4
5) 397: 154.2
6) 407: 210.5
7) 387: 219.1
